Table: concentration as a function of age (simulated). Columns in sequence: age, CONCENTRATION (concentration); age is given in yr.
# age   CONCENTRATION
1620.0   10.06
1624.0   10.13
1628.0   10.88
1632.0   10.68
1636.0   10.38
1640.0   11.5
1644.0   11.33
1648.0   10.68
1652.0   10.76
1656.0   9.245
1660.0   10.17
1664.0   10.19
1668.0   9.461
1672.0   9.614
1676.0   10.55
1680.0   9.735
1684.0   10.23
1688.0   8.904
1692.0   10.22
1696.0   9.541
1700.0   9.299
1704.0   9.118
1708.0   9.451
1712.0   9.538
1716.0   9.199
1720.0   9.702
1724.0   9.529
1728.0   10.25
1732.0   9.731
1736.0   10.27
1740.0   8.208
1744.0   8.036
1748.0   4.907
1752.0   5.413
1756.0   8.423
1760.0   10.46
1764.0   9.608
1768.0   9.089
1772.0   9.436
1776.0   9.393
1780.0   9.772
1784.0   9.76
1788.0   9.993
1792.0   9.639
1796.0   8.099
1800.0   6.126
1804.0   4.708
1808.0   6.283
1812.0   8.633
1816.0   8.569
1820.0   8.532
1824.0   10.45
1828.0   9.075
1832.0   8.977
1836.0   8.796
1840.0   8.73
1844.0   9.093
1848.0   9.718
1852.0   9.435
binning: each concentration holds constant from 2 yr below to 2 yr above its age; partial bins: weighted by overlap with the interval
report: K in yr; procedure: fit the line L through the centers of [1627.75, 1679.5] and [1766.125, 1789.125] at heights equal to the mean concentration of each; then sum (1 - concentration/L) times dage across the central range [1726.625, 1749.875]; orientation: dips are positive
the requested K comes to 3.0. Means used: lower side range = 10.4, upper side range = 9.56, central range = 8.54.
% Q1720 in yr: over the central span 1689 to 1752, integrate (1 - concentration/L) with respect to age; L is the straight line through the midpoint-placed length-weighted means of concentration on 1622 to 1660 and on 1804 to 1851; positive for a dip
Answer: 4.9 yr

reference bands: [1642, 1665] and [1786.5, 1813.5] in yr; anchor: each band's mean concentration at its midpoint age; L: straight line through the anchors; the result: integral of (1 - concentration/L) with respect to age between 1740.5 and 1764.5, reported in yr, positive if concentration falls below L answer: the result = 2.13 yr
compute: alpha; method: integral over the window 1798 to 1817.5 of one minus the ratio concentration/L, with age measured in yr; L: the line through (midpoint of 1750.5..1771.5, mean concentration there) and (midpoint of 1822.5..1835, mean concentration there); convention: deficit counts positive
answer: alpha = 5.1 yr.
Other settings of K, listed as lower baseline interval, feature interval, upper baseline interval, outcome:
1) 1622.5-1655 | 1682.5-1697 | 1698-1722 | 0.1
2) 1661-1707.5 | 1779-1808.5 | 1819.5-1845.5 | 3.8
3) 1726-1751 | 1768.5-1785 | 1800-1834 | -2.6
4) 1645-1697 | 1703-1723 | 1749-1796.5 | 0.3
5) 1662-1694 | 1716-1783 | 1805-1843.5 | 2.4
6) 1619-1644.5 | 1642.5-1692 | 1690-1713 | 0.2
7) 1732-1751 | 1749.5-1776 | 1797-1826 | -3.0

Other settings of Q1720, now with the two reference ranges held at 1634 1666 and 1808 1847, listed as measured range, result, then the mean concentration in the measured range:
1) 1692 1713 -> 1.21 yr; 9.46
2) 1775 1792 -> -0.85 yr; 9.74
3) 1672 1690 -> 0.73 yr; 9.83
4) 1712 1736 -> 0.28 yr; 9.72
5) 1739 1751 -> 3.52 yr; 6.82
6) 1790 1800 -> 0.93 yr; 8.32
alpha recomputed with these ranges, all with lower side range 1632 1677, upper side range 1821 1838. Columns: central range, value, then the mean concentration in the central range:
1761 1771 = 0.2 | 9.47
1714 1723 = 0.5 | 9.46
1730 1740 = 0.2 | 9.64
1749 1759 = 2.7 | 7.07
